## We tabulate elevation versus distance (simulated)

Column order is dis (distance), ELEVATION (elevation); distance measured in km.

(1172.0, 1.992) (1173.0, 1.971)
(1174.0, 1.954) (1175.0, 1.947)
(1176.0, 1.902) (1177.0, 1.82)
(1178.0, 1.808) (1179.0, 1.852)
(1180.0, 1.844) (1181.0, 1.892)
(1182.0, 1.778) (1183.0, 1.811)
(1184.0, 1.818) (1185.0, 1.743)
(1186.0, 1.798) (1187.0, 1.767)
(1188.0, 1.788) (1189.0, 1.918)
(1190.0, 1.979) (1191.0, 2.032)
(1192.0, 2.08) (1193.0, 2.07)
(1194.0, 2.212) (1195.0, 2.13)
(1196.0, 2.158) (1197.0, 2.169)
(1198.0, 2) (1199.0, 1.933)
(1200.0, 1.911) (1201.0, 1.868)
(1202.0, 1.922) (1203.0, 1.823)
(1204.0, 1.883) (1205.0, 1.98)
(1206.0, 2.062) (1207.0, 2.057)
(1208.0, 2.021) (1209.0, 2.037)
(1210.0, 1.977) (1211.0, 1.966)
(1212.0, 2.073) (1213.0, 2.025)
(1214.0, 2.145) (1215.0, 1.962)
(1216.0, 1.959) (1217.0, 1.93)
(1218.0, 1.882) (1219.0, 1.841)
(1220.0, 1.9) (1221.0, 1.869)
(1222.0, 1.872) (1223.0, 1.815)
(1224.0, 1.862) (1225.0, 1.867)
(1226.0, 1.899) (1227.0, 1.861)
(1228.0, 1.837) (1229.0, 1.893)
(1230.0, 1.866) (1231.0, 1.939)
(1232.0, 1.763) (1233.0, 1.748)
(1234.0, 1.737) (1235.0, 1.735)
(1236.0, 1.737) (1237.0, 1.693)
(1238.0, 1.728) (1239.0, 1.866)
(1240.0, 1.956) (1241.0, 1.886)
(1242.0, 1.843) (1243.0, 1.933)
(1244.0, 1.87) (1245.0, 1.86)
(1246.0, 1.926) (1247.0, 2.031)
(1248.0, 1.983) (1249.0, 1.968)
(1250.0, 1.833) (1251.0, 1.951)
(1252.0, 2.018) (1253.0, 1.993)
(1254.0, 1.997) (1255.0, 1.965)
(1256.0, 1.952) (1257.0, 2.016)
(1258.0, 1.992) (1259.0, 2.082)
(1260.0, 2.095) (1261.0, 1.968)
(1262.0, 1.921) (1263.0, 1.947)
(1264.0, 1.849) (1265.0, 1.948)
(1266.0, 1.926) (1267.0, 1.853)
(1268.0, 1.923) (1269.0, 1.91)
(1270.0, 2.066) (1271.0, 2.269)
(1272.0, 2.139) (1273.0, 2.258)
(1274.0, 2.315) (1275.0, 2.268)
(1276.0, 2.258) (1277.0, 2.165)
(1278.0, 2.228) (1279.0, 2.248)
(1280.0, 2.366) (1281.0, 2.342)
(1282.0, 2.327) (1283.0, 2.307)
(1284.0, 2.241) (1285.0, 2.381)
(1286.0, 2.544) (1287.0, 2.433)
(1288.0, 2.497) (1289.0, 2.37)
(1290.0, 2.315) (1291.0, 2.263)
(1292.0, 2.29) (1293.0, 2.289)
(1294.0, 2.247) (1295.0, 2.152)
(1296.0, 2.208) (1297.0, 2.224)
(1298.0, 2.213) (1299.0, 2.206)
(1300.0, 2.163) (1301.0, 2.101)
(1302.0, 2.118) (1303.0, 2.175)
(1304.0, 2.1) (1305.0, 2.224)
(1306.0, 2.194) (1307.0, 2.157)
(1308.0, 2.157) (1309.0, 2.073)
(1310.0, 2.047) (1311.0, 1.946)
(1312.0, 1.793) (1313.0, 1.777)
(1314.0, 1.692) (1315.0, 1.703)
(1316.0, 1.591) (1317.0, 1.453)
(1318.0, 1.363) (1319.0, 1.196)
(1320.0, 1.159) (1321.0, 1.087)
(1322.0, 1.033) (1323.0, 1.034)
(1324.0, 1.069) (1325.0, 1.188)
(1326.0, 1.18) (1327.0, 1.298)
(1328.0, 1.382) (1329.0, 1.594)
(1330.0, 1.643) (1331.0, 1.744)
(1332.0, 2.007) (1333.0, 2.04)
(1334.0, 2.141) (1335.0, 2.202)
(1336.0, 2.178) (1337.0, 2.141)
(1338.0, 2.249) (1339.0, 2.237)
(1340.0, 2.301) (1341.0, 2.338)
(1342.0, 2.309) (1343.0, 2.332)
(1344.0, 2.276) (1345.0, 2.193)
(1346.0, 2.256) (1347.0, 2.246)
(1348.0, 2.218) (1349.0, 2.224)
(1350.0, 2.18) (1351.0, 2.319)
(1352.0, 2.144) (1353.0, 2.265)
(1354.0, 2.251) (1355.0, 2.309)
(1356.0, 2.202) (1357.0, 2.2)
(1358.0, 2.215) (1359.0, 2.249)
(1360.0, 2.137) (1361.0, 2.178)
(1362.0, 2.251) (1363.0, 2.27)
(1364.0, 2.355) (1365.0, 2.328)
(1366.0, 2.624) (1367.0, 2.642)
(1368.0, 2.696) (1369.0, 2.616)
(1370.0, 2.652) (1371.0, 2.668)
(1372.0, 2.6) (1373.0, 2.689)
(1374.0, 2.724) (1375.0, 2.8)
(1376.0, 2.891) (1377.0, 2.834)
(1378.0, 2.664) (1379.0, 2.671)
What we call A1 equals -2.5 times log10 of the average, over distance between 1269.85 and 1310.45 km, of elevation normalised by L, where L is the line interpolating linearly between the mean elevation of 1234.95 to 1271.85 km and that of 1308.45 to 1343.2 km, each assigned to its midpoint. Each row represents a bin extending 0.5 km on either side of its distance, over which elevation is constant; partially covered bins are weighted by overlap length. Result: -0.222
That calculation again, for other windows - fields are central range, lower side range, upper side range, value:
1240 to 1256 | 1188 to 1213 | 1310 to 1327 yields -0.10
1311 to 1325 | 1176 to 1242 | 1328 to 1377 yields 0.49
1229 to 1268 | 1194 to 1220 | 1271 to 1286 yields 0.14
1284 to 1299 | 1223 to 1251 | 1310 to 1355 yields -0.24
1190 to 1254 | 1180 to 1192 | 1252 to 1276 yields 0.00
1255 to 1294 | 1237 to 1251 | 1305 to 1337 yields -0.20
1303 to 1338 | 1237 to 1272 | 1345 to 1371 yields 0.27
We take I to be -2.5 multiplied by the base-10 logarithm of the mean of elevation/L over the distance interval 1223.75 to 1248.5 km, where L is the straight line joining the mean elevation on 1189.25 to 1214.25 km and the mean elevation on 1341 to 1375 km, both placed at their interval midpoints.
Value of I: 0.13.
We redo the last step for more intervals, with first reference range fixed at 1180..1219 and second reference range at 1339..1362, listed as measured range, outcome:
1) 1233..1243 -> 0.13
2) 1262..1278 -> 0.01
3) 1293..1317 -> 0.06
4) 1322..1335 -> 0.39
